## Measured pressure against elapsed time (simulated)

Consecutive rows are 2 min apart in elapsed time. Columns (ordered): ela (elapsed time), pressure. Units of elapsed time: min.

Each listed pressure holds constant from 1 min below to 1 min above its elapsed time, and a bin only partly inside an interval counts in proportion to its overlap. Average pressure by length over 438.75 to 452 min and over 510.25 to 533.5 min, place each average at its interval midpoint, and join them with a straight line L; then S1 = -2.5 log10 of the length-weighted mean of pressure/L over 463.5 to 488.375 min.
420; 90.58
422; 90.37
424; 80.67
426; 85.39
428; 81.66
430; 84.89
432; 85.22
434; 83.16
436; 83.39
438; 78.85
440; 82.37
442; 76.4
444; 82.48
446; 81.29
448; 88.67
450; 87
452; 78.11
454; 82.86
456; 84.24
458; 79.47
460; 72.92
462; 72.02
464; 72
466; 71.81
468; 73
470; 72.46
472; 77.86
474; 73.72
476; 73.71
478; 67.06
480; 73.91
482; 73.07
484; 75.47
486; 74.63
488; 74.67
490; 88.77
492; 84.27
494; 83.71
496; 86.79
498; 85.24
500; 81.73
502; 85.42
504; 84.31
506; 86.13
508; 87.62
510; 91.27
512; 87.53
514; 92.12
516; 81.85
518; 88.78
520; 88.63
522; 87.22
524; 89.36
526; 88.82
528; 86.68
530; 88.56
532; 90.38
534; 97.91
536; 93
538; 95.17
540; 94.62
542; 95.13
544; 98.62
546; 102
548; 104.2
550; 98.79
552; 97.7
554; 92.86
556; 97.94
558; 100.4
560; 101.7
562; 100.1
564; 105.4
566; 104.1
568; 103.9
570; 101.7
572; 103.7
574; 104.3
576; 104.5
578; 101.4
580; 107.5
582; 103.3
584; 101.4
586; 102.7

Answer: 0.160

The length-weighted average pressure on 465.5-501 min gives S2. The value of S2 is 77.4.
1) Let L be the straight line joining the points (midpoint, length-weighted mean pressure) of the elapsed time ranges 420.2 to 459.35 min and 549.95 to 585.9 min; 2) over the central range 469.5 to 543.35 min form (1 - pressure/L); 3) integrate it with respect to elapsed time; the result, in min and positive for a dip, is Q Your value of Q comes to 6.57 min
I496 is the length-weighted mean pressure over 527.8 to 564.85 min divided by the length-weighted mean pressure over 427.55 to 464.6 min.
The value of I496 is 1.2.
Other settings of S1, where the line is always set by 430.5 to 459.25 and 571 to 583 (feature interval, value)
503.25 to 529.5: 0.08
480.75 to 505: 0.11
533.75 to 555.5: 0.02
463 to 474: 0.17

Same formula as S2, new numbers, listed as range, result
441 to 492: 77.2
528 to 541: 92.8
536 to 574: 99.8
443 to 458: 83.3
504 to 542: 89.8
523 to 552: 94.6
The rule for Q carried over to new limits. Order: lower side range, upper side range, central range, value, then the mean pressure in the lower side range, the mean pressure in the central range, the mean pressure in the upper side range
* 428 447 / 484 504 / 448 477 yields 1.9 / 82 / 76.9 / 82.5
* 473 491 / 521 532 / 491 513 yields -1.3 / 75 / 85.8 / 88.3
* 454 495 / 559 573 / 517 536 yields 0.3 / 76.1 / 89.8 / 103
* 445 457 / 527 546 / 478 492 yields 1.8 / 83.7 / 76.6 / 93.8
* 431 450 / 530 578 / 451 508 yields 6.5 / 82.7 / 78.4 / 99.3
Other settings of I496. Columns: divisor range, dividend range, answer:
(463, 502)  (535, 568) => 1.28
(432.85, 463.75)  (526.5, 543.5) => 1.15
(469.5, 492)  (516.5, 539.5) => 1.20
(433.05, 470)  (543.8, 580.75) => 1.28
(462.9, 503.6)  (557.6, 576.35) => 1.33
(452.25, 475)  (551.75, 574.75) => 1.34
